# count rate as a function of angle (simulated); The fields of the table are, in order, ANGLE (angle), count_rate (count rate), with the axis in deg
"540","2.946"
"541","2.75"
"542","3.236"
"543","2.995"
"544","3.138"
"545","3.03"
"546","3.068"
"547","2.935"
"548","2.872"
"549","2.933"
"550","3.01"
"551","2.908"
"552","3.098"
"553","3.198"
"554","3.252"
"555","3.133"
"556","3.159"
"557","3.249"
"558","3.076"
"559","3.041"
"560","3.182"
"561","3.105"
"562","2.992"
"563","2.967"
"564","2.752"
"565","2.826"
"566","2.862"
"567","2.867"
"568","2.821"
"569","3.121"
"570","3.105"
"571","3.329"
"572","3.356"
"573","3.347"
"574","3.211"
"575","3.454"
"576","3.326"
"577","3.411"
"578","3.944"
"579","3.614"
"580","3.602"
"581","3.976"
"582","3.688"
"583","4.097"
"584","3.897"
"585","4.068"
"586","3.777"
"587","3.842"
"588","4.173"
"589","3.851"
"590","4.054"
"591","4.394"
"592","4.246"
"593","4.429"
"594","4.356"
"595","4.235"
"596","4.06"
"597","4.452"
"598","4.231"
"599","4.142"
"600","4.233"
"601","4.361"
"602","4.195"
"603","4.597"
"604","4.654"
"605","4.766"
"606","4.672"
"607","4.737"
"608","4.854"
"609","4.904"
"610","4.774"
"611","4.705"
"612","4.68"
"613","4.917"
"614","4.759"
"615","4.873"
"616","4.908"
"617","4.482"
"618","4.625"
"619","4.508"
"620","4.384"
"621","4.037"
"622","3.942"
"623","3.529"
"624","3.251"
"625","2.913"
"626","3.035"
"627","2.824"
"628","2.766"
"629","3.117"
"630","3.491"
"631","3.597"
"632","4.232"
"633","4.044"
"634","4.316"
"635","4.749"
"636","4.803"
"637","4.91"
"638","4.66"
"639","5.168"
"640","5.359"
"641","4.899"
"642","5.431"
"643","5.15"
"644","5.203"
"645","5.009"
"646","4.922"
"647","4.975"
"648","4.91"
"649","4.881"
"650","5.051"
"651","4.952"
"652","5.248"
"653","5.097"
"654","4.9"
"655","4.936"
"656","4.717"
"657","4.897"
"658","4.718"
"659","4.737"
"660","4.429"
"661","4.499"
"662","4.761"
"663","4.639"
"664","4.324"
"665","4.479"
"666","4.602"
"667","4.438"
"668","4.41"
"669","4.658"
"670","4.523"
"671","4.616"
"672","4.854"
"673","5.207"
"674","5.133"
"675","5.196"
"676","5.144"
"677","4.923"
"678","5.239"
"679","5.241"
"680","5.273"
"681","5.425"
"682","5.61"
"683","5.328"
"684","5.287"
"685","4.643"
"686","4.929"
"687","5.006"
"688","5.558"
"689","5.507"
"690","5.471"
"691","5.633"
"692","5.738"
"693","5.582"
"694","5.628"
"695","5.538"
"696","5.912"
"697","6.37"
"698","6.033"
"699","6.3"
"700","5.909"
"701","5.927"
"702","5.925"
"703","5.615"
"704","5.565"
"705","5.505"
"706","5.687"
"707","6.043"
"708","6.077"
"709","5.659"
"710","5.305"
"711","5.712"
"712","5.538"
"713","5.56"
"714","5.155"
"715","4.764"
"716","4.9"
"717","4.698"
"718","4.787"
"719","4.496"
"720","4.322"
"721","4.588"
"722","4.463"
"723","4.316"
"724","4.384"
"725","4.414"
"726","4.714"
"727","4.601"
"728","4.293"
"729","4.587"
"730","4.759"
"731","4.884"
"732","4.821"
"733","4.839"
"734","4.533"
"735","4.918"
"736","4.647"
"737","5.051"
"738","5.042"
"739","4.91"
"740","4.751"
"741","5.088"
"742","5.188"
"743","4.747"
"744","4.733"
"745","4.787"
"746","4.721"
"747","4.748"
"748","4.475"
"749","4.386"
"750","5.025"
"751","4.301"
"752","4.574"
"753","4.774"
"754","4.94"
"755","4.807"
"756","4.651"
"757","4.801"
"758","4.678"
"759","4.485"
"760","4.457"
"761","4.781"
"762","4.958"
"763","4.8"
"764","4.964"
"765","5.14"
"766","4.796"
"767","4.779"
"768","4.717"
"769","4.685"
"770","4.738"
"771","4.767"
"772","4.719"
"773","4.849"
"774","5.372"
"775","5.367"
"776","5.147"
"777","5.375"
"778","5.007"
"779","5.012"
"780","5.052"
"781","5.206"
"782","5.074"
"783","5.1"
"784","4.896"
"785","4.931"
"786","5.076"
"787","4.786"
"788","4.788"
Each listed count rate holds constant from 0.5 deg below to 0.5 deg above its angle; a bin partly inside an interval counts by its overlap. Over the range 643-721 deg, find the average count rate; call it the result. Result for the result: 5.17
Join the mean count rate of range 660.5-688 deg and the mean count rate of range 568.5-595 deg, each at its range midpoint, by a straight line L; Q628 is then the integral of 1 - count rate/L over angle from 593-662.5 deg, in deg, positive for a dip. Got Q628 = -2.6 deg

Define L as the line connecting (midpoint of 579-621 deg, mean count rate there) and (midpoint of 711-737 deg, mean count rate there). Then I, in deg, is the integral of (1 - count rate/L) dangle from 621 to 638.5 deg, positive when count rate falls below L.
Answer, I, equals 2.6 deg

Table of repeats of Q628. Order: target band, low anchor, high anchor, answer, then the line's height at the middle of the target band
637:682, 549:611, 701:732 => -4.2 deg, 4.5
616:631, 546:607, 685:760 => 1.5 deg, 4.08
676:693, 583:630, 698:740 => -1.7 deg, 4.81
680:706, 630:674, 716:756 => -4.8 deg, 4.73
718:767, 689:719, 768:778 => 5.0 deg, 5.25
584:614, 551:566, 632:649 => -3.2 deg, 3.96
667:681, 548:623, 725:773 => -2.0 deg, 4.33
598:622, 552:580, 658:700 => -3.9 deg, 3.95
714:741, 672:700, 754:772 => 2.1 deg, 5.08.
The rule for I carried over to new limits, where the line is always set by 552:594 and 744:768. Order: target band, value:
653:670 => -2.4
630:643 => -2.5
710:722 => -1.3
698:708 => -3.4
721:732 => -0.1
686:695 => -2.5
